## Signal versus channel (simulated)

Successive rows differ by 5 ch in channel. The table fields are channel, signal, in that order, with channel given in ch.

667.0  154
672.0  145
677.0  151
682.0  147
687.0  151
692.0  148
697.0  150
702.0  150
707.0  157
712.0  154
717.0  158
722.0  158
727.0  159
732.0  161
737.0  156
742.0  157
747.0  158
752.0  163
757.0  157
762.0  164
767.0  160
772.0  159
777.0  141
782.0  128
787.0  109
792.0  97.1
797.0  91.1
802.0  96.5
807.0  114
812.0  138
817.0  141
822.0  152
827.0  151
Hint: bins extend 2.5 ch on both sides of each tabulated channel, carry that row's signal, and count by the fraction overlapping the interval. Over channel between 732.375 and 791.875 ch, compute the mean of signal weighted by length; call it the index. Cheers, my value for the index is 148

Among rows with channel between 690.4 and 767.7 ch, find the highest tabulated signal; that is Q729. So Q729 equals 164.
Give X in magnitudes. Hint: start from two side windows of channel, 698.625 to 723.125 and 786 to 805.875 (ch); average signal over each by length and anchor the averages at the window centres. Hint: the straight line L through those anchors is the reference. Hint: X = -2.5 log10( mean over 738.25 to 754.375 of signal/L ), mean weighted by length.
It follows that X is -0.206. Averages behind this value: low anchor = 155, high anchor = 98.7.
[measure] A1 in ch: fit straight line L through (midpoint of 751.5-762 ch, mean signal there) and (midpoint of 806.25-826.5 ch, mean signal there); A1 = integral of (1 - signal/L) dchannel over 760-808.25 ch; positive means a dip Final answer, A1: 8.19 ch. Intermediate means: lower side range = 160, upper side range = 140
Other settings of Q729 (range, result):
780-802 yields 128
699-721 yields 158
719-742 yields 161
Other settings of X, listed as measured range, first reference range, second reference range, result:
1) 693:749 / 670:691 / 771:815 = -0.14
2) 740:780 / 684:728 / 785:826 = -0.17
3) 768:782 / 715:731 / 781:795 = -0.23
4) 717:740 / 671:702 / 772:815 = -0.16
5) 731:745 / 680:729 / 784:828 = -0.11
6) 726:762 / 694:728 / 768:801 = -0.14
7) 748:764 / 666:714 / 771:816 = -0.23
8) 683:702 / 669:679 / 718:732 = 0.02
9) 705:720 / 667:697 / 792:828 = -0.10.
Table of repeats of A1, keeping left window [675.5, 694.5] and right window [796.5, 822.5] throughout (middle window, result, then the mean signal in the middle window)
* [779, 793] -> 1.47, 114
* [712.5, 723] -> -1.12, 157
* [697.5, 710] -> -0.68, 153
